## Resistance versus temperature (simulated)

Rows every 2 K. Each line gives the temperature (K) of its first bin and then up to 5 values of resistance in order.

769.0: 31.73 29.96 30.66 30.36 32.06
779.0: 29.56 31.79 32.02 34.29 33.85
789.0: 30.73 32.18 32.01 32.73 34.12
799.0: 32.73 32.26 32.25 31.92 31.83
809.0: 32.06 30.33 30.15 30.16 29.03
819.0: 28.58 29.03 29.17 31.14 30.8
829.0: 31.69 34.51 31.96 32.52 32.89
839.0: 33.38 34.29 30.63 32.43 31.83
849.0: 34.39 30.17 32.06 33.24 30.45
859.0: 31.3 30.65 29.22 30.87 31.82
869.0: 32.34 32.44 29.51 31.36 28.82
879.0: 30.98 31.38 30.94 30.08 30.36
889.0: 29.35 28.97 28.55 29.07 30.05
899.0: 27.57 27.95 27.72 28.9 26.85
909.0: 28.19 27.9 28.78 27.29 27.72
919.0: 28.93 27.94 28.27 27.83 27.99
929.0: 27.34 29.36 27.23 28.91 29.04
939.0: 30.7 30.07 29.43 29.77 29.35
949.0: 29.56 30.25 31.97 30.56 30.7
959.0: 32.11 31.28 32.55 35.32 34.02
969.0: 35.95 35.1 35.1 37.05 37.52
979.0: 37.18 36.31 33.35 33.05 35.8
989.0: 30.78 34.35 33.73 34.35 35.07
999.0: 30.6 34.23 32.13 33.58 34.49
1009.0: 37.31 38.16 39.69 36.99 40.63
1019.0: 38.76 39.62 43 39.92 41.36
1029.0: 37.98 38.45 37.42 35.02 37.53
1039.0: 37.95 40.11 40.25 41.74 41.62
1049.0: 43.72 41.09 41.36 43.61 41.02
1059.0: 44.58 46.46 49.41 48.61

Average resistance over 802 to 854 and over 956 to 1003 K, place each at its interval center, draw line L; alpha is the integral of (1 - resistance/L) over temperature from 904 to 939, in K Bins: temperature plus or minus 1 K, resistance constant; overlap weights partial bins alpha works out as 5.2 K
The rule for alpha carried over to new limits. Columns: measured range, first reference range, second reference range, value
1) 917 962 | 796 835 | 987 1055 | 7.3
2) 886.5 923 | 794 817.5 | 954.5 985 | 5.3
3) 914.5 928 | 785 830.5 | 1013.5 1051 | 2.9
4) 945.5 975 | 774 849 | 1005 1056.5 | 3.5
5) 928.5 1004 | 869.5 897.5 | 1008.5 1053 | 6.5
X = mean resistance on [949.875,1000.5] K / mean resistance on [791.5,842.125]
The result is 1.07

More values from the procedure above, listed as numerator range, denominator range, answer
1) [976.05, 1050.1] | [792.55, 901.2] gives 1.19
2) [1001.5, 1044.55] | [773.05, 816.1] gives 1.20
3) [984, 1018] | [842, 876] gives 1.11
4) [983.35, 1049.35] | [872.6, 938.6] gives 1.29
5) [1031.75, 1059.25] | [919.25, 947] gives 1.40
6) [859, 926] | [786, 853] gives 0.93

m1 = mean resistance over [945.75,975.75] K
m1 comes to 32.7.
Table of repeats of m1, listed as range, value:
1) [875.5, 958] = 29.1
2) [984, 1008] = 33.5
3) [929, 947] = 29.2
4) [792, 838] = 31.5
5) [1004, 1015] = 36.7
